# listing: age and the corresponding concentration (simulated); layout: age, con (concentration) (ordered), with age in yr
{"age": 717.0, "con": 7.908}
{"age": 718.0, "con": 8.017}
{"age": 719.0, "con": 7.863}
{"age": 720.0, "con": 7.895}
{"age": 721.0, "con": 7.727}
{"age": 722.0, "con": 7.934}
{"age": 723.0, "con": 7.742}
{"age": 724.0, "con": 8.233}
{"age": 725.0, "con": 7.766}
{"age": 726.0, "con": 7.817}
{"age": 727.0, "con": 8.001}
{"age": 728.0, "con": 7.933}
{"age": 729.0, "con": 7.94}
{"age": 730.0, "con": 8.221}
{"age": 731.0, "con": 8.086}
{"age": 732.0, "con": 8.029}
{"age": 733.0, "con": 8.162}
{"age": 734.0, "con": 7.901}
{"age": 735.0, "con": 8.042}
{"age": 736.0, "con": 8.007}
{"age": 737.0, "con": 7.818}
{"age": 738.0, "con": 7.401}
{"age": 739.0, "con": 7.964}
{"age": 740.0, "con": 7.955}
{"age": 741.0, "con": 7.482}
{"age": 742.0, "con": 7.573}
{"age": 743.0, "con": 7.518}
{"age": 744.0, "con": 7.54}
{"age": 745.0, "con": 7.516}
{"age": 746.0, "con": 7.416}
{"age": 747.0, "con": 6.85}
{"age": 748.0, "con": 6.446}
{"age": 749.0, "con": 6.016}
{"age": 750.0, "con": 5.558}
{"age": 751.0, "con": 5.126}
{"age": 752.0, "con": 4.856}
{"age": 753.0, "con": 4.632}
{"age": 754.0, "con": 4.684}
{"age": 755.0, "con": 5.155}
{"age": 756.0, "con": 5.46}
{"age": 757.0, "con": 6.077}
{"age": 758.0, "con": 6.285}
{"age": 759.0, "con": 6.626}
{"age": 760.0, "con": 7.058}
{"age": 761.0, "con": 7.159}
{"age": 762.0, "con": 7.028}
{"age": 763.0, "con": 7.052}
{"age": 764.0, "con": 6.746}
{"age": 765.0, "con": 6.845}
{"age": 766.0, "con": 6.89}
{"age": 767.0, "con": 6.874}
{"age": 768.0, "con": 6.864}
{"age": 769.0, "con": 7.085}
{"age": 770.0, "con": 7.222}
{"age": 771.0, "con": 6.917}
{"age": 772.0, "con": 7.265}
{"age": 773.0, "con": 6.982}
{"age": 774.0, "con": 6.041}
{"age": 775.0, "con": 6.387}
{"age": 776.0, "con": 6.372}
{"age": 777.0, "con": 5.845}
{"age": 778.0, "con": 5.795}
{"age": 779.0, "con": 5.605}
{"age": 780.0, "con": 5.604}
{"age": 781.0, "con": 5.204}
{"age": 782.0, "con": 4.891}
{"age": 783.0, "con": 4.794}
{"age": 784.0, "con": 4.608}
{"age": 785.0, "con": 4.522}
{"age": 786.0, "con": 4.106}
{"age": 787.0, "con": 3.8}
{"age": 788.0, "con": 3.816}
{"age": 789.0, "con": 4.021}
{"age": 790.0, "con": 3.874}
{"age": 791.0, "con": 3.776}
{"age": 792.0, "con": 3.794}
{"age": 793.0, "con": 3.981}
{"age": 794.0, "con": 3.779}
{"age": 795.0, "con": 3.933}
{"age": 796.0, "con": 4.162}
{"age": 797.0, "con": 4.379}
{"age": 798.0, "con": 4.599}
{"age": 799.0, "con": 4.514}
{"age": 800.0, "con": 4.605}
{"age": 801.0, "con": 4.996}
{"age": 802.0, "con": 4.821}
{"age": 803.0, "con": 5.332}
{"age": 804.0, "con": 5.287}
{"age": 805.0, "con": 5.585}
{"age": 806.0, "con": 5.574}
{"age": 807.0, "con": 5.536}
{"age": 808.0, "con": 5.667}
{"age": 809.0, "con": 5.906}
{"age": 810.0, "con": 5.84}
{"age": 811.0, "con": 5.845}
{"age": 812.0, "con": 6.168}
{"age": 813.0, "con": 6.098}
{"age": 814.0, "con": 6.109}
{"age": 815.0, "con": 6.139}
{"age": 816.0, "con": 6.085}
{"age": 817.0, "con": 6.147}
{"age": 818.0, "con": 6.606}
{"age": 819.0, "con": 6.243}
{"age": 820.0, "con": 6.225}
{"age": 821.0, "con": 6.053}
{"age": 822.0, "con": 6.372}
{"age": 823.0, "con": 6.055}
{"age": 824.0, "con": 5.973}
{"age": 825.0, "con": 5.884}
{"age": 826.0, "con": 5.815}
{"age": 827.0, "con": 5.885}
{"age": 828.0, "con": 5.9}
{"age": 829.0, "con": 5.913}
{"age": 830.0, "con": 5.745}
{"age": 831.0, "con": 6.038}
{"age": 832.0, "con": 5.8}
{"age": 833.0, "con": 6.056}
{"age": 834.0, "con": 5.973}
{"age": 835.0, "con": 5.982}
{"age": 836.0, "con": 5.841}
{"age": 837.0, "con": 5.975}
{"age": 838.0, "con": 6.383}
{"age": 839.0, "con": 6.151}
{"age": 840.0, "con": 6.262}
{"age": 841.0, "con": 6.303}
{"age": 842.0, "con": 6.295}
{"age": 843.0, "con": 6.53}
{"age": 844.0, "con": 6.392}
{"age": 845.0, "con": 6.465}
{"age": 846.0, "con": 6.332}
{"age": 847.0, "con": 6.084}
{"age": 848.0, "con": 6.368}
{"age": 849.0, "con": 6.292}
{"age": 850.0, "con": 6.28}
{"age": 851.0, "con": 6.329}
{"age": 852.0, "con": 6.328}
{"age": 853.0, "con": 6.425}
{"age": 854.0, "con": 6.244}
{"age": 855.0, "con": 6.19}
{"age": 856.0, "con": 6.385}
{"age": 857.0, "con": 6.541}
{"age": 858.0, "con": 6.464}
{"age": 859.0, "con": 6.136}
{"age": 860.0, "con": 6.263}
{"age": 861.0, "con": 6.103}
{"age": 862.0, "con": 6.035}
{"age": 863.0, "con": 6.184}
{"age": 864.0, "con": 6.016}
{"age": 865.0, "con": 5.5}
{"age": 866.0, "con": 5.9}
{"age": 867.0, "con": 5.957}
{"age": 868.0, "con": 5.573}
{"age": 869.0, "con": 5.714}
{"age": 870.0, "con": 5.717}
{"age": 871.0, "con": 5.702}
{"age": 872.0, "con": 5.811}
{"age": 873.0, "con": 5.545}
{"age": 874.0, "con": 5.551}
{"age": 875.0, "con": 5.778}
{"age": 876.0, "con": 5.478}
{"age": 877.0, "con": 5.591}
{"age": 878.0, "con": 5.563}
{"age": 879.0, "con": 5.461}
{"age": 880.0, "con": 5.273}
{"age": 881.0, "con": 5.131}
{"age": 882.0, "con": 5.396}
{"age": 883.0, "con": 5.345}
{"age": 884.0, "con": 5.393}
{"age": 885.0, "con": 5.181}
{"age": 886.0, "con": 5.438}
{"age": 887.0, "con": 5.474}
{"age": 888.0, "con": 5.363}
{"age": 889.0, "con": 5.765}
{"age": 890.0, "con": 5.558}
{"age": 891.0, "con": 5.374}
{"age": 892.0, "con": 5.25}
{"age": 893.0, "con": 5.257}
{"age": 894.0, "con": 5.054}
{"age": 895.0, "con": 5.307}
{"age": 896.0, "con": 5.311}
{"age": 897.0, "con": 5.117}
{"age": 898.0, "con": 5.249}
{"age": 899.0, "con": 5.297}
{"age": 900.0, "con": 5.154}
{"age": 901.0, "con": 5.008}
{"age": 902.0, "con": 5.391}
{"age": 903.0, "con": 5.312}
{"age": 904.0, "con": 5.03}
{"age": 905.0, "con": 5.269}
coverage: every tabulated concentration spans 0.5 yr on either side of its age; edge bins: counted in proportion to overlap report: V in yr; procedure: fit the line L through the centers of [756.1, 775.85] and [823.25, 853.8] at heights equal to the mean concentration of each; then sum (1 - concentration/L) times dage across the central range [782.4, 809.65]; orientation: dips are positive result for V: 8.0 yr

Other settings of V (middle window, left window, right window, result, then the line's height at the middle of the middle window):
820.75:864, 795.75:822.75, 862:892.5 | -4.4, 5.59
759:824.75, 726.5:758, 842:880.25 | 9.6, 6.59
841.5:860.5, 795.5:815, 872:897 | -3.4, 5.38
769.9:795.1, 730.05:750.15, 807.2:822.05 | 6.1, 6.7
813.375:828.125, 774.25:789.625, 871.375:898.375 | -2.7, 5.17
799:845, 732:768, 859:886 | 1.6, 6.14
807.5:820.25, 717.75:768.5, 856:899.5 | 0.5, 6.33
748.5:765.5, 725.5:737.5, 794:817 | 2.5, 7.07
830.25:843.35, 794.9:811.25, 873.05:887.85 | -2.1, 5.25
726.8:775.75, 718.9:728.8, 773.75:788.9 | -3.0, 6.57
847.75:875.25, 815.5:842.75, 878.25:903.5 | -1.8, 5.68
